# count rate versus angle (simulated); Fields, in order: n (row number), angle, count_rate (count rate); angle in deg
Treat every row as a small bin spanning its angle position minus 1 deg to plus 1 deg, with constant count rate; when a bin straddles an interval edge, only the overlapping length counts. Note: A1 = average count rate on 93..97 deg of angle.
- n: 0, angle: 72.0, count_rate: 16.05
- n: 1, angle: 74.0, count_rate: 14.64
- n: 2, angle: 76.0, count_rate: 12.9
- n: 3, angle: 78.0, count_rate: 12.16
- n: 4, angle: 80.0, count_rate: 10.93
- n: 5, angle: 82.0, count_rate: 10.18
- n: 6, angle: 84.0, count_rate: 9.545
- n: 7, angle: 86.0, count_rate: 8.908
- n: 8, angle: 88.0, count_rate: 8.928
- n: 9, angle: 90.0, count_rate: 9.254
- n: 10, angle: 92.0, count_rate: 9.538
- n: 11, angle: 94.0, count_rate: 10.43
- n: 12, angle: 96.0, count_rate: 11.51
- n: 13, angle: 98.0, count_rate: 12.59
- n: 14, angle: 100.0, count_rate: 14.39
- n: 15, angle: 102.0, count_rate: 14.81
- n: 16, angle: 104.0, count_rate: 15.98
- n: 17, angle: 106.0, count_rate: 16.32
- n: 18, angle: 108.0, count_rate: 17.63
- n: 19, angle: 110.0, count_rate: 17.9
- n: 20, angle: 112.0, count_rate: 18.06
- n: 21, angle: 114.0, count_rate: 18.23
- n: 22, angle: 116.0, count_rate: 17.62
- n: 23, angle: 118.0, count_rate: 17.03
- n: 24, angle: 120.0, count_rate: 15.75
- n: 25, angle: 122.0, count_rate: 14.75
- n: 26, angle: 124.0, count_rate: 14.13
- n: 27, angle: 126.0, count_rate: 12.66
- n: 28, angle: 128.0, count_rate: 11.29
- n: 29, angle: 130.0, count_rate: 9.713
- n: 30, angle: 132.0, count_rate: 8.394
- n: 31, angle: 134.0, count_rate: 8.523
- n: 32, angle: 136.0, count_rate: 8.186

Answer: 11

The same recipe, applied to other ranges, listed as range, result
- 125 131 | 11.2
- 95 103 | 13.3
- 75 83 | 11.5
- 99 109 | 15.8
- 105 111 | 17.3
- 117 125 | 15.4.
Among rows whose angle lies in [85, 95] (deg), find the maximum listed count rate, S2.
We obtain 10.43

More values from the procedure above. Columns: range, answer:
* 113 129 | 18.23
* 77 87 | 12.16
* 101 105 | 15.98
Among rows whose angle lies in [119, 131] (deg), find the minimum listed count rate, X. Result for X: 9.713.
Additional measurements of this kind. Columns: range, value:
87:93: 8.928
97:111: 12.59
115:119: 17.03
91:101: 9.538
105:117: 16.32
